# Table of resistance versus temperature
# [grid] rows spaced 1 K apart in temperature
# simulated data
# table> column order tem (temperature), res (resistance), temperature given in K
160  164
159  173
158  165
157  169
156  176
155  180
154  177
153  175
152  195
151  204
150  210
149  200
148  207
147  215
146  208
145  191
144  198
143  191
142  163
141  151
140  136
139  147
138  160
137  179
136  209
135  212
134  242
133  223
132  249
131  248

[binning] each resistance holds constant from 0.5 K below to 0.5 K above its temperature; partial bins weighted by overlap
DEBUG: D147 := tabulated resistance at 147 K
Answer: 215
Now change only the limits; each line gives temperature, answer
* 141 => 151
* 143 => 191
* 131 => 248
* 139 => 147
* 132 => 249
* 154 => 177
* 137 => 179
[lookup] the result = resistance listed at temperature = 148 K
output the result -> 207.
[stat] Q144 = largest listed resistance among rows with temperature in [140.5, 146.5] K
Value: 208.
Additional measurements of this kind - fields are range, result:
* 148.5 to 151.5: 210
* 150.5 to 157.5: 204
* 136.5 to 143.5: 191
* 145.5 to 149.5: 215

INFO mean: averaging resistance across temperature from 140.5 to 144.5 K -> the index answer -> 176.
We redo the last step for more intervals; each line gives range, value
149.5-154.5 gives 192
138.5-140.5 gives 142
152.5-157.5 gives 175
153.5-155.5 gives 178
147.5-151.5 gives 205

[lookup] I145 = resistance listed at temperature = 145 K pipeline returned 191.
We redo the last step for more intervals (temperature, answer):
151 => 204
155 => 180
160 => 164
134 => 242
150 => 210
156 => 176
